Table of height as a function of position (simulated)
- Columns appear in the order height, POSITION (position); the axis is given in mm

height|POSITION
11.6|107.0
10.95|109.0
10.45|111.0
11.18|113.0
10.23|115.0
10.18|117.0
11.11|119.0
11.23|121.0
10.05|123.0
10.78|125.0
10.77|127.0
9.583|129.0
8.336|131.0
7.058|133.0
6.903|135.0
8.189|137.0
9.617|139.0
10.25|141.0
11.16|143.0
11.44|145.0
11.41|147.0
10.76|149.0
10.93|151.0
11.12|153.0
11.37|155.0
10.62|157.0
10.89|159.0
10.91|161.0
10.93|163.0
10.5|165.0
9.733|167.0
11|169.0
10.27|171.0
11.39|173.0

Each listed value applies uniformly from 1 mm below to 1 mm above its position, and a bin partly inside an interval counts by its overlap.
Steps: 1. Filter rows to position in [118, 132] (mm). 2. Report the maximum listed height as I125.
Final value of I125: 11.23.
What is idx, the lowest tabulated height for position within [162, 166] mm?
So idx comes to 10.5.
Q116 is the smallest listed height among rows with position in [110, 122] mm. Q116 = 10.18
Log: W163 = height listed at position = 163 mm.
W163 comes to 10.93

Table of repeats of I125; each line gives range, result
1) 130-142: 10.25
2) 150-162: 11.37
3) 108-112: 10.95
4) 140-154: 11.44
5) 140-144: 11.16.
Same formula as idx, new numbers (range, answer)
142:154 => 10.76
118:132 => 8.336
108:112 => 10.45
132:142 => 6.903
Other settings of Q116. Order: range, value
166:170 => 9.733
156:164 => 10.62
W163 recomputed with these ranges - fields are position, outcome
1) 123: 10.05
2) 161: 10.91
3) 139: 9.617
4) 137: 8.189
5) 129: 9.583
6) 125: 10.78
